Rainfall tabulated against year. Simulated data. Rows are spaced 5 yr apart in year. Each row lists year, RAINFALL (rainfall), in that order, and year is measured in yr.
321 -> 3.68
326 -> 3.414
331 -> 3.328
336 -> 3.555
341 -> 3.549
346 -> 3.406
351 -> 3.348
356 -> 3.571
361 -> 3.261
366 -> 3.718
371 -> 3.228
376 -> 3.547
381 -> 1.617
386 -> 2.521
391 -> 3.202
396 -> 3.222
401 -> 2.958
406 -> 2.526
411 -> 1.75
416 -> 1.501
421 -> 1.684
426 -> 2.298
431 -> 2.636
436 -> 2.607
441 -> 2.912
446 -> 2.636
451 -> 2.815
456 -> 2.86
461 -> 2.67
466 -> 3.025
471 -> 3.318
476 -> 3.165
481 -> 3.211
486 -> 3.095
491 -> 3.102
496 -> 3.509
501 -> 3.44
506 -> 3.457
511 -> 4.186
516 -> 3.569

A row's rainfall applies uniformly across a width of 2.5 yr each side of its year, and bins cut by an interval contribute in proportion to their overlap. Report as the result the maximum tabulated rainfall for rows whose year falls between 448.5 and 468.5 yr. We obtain 3.025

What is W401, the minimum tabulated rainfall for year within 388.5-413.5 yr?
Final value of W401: 1.75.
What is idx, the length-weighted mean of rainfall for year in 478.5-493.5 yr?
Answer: 3.14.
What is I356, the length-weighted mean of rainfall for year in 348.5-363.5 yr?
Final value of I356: 3.39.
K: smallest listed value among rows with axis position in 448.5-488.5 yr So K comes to 2.67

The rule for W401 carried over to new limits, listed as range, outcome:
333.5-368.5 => 3.261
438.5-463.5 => 2.636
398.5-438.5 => 1.501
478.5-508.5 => 3.095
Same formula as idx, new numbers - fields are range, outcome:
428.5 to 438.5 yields 2.62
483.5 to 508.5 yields 3.32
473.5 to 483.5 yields 3.19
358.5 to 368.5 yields 3.49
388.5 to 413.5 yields 2.73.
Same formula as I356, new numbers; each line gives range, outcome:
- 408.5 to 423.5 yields 1.64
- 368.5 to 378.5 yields 3.39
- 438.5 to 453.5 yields 2.79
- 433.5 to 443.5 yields 2.76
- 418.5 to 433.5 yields 2.21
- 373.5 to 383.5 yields 2.58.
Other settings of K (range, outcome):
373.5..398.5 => 1.617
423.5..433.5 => 2.298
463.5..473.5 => 3.025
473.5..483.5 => 3.165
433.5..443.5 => 2.607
